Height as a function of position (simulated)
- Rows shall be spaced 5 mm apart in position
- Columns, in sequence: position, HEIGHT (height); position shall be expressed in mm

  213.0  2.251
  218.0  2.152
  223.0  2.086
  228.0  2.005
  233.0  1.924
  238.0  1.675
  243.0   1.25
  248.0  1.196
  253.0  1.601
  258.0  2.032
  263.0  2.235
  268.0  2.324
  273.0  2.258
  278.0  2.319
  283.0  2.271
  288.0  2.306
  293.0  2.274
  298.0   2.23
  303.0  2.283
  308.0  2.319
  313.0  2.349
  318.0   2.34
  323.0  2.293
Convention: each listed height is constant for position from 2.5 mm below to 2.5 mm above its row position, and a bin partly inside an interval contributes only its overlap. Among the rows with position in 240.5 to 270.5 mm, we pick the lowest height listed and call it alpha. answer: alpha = 1.196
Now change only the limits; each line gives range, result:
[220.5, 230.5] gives 2.005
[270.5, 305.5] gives 2.23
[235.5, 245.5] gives 1.25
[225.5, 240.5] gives 1.675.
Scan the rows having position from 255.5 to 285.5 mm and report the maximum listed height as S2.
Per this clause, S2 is 2.324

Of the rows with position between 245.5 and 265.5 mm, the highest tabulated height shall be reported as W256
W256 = 2.235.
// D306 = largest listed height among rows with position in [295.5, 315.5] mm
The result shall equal 2.349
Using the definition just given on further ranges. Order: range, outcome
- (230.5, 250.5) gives 1.924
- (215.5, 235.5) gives 2.152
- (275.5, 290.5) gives 2.319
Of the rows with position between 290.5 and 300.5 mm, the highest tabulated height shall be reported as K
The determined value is 2.274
